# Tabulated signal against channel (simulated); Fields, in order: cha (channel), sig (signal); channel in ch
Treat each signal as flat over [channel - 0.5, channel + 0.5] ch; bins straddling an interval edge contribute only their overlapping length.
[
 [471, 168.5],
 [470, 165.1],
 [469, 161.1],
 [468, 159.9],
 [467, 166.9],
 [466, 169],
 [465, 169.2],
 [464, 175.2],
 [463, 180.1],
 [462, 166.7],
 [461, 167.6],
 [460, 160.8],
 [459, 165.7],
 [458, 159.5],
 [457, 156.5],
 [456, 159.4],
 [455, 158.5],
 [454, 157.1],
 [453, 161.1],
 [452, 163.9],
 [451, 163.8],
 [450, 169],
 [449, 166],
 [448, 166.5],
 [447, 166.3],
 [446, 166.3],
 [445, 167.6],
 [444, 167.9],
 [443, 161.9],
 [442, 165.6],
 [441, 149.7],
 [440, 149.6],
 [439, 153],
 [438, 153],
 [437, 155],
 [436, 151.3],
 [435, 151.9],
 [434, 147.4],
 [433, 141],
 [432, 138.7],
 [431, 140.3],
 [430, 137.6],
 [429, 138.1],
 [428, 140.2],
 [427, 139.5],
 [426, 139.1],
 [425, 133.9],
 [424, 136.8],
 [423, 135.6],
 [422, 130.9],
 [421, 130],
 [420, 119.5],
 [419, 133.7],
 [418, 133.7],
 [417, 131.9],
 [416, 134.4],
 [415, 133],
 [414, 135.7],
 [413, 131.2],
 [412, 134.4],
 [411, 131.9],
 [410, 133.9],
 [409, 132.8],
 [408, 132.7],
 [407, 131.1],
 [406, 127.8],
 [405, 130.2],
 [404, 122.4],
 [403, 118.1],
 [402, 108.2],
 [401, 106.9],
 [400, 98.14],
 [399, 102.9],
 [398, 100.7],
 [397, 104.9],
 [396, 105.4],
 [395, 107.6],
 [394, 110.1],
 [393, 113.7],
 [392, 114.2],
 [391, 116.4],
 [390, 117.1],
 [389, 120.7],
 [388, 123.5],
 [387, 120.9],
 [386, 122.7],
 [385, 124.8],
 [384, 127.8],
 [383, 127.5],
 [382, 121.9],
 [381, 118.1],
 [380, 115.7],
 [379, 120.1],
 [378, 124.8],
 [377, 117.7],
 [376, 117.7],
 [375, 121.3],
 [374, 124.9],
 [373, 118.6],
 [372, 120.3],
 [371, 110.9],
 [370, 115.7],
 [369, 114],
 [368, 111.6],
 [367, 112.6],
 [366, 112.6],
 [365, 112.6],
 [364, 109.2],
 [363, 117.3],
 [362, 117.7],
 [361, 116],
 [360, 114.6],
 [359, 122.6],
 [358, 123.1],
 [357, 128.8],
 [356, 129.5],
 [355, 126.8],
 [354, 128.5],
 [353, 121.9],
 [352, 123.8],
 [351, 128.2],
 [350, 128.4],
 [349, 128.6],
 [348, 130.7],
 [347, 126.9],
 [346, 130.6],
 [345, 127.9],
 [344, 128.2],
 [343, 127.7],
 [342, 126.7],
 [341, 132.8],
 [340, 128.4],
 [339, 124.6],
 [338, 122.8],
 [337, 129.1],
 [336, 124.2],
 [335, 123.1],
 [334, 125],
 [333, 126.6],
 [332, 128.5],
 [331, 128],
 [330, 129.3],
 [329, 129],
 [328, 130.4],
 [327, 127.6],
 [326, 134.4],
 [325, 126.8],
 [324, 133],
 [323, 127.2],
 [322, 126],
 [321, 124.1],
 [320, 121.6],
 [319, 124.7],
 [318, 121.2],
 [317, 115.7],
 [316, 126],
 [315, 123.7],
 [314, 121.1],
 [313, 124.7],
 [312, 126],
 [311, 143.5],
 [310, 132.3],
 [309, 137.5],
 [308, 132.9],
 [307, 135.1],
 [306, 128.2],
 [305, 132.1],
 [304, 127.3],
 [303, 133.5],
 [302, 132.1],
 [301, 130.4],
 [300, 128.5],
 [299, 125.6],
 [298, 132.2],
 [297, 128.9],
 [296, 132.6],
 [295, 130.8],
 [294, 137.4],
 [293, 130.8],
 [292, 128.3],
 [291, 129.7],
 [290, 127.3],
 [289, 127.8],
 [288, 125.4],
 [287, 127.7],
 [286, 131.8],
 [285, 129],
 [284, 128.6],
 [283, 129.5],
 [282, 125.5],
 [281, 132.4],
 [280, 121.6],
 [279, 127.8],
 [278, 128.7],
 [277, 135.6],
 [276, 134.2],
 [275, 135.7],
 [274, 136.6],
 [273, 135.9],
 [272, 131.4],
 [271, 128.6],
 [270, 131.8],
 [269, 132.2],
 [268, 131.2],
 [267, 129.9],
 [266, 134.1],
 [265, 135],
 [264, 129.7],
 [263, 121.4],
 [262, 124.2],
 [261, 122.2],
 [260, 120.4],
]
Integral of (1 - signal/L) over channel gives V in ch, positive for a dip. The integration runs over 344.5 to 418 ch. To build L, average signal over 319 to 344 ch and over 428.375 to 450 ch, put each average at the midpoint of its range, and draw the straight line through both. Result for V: 9.8 ch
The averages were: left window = 127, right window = 154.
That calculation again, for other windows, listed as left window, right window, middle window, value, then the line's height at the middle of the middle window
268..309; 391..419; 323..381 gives 0.9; 125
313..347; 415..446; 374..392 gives 1.9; 136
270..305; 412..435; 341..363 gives 1.2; 133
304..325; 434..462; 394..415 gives 4.2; 150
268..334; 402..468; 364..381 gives 2.8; 139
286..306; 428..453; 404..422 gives 2.3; 150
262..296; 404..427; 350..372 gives 2.1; 132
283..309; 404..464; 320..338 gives 0.9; 134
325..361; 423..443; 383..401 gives 3.0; 137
